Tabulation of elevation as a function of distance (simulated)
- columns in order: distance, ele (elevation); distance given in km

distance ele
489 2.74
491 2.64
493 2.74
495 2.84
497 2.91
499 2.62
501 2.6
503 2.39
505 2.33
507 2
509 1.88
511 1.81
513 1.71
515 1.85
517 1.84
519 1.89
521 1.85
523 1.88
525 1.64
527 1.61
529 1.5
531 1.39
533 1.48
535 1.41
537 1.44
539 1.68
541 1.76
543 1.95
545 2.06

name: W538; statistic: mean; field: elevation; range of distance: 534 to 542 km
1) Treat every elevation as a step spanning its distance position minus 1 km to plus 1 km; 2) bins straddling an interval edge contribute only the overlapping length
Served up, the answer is 1.57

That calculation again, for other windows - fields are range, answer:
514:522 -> 1.86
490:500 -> 2.75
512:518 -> 1.8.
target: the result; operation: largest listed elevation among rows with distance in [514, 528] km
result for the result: 1.89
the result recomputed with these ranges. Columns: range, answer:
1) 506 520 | 2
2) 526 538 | 1.61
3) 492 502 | 2.91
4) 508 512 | 1.88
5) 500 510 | 2.6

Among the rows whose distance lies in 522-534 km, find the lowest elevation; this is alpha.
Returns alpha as 1.39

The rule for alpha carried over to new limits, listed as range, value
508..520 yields 1.71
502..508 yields 2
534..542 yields 1.41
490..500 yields 2.62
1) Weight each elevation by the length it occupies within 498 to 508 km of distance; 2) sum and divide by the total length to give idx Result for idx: 2.39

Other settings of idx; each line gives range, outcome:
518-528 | 1.77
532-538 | 1.44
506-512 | 1.9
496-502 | 2.71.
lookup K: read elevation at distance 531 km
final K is 1.39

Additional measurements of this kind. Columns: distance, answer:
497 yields 2.91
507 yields 2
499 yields 2.62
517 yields 1.84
